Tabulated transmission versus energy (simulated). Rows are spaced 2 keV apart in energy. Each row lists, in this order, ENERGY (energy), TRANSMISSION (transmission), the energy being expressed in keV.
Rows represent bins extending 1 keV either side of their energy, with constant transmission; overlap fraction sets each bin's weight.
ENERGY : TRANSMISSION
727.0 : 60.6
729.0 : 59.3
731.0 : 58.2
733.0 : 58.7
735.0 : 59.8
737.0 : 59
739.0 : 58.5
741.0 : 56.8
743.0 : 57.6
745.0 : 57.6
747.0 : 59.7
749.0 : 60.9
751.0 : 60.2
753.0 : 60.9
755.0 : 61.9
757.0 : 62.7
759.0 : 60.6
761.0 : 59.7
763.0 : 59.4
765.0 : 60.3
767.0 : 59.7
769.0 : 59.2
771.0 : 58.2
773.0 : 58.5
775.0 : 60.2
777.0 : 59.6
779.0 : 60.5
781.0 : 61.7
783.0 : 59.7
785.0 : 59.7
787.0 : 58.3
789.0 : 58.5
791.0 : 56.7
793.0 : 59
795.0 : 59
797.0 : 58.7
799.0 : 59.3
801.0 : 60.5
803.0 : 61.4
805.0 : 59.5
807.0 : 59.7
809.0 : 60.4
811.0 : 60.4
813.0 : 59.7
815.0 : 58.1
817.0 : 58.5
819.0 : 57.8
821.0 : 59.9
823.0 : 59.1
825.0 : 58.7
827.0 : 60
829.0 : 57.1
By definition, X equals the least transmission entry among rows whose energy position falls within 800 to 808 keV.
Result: 59.5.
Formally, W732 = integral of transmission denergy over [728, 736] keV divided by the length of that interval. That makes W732 59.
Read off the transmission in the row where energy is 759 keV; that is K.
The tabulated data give 60.6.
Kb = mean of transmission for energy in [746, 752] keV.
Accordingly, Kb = 60.3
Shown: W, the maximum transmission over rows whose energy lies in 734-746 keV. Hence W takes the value 59.8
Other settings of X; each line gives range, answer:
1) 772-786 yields 58.5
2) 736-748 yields 56.8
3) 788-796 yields 56.7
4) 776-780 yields 59.6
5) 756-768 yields 59.4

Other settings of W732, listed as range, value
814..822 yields 58.6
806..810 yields 60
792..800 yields 59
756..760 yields 61.7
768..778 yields 59.1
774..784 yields 60.3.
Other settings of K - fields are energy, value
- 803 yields 61.4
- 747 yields 59.7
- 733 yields 58.7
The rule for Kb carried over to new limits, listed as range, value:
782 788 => 59.2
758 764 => 59.9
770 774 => 58.4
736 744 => 58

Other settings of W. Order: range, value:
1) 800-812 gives 61.4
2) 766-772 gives 59.7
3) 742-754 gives 60.9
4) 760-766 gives 60.3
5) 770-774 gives 58.5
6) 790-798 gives 59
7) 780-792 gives 61.7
